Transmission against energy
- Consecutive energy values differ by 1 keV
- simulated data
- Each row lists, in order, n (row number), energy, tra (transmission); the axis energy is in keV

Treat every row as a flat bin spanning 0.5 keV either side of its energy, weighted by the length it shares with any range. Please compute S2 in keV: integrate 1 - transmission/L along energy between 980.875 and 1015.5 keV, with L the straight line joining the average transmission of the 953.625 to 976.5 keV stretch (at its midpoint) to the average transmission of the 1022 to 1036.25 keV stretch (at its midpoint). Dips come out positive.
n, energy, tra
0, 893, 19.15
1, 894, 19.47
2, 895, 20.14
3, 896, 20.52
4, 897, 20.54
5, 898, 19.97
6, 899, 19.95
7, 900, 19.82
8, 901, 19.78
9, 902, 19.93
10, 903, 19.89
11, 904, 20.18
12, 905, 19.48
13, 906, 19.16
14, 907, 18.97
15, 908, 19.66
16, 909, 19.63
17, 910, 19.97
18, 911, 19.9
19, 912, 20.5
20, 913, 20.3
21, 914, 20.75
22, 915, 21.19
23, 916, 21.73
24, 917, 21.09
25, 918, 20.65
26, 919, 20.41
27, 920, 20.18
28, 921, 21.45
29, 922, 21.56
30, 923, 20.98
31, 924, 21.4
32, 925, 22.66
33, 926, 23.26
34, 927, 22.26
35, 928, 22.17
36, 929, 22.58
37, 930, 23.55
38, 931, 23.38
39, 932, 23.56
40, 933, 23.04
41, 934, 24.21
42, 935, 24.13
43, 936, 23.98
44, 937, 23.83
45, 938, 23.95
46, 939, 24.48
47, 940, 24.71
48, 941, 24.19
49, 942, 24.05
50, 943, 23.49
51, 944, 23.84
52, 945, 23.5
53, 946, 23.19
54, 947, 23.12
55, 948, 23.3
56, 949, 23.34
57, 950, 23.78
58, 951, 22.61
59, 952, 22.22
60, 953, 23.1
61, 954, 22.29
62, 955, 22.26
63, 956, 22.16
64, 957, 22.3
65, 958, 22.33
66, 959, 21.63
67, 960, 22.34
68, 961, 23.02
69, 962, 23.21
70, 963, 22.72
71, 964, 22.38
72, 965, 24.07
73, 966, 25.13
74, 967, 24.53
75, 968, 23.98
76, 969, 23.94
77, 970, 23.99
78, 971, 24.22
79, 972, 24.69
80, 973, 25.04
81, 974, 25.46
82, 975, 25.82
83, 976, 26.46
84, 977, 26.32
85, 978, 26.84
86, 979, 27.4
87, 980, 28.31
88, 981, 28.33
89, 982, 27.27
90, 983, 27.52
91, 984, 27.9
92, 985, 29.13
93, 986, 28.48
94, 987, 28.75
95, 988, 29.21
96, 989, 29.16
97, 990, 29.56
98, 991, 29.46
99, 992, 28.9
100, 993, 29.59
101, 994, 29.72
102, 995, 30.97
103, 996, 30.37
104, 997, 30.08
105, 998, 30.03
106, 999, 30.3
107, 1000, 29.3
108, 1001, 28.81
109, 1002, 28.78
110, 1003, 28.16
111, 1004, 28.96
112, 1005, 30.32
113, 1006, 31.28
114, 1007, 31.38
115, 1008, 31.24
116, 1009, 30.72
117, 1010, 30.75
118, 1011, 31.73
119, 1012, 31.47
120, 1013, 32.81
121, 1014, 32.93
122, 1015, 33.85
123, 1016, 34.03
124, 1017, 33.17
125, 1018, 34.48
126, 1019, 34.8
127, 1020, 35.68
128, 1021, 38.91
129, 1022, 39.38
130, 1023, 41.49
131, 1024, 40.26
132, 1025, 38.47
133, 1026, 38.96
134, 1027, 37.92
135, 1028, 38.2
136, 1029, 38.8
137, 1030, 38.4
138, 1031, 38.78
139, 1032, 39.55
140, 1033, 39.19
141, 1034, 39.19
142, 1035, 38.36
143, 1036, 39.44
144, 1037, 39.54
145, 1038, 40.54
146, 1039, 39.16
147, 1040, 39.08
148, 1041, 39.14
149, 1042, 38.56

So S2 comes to 1.8 keV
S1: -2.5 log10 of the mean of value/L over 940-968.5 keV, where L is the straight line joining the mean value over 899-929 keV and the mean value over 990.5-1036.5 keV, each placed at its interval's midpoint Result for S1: 0.12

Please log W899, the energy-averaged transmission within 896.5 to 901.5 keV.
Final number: 20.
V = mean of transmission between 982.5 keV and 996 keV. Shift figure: 29.2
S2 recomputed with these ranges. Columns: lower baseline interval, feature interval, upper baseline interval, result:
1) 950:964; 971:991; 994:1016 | -0.6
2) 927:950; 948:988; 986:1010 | 2.9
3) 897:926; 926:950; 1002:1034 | 0.5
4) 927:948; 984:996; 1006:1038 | 0.8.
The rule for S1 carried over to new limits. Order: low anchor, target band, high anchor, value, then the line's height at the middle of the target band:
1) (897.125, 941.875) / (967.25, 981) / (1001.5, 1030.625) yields 0.13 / 28.8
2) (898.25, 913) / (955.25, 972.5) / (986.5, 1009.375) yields 0.12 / 26.1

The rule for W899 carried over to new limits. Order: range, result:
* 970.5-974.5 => 24.9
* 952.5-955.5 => 22.6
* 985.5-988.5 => 28.8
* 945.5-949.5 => 23.2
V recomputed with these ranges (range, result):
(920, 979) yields 23.5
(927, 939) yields 23.5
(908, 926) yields 20.9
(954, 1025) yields 28.7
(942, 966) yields 22.9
